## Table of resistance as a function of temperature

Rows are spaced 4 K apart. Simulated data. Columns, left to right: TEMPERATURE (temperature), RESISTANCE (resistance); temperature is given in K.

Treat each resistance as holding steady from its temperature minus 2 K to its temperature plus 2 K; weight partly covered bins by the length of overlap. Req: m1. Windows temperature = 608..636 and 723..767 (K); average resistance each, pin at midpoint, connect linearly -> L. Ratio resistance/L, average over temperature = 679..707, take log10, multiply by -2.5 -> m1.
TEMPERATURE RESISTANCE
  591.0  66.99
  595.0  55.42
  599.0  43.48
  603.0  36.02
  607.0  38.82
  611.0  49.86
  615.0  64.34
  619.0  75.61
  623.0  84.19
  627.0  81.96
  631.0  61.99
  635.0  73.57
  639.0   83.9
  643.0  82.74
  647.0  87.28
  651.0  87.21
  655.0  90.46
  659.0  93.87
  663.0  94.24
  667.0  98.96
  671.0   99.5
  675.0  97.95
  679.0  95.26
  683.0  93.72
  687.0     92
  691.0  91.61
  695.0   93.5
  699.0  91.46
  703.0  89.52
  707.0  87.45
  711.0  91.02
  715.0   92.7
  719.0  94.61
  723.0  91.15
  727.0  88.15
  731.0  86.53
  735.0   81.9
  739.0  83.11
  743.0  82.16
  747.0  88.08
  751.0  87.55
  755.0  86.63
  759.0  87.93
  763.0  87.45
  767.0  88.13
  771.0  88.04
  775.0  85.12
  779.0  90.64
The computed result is -0.16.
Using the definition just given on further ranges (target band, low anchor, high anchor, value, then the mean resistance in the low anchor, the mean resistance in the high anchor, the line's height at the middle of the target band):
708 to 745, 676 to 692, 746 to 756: 0.02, 93.5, 87.4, 89.7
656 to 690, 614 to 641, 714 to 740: -0.17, 75.5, 88.3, 81.4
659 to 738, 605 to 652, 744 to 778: -0.15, 72.3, 87.3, 80.2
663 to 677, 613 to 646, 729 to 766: -0.23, 76.4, 85.8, 79.6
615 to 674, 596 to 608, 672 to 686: -0.21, 40.8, 95.7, 71.1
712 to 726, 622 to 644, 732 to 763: -0.11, 77.6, 85.5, 83.5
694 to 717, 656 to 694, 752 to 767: 0.02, 95.1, 87.5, 92.3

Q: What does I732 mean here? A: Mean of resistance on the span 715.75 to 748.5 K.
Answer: 87.2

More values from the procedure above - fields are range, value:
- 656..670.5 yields 95.7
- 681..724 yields 91.7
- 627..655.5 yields 80.6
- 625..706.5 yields 89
